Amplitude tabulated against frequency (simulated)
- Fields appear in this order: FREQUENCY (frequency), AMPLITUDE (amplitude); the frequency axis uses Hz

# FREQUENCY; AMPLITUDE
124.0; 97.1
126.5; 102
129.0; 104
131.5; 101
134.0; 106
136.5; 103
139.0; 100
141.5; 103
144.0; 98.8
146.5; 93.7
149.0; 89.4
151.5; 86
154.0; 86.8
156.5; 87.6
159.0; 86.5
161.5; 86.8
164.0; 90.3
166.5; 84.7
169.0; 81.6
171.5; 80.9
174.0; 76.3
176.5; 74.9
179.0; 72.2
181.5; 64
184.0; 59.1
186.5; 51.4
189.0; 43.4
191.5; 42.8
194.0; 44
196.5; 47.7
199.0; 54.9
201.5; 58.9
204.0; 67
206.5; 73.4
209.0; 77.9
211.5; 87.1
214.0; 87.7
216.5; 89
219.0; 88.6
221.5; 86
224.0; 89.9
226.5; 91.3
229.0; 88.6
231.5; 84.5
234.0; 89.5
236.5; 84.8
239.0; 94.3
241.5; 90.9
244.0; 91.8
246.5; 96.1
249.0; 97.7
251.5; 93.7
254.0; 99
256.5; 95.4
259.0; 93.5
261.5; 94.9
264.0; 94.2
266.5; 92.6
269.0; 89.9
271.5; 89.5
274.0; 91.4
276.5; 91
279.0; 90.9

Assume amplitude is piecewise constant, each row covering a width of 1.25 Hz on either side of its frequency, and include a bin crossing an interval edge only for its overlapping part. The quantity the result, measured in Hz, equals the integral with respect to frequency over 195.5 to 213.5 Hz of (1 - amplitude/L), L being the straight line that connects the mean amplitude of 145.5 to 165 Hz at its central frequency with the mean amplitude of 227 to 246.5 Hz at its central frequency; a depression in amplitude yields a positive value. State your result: 4.3 Hz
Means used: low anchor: 88.3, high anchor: 89.7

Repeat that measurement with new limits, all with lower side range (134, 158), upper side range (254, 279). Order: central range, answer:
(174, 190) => 5.4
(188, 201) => 6.5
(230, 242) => 0.6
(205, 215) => 1.4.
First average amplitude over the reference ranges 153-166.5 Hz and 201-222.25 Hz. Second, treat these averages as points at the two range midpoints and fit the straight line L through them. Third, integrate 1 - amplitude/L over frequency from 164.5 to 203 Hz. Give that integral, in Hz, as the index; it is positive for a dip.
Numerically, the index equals 9.7 Hz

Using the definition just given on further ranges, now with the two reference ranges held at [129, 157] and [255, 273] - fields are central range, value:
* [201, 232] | 3.8 Hz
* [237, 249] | 0.0 Hz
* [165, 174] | 1.3 Hz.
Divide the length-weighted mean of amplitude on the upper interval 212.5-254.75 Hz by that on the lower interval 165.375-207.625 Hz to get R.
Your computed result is 1.4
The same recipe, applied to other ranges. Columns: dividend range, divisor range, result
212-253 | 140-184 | 1.07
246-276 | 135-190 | 1.14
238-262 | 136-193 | 1.19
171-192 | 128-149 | 0.63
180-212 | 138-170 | 0.65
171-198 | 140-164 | 0.65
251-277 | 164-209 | 1.45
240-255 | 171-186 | 1.36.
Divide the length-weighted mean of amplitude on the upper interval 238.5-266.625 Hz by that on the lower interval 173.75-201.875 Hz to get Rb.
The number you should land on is 1.7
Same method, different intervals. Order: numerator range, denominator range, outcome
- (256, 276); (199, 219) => 1.21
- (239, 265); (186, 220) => 1.45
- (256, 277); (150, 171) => 1.07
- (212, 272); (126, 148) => 0.90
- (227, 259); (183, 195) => 1.92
